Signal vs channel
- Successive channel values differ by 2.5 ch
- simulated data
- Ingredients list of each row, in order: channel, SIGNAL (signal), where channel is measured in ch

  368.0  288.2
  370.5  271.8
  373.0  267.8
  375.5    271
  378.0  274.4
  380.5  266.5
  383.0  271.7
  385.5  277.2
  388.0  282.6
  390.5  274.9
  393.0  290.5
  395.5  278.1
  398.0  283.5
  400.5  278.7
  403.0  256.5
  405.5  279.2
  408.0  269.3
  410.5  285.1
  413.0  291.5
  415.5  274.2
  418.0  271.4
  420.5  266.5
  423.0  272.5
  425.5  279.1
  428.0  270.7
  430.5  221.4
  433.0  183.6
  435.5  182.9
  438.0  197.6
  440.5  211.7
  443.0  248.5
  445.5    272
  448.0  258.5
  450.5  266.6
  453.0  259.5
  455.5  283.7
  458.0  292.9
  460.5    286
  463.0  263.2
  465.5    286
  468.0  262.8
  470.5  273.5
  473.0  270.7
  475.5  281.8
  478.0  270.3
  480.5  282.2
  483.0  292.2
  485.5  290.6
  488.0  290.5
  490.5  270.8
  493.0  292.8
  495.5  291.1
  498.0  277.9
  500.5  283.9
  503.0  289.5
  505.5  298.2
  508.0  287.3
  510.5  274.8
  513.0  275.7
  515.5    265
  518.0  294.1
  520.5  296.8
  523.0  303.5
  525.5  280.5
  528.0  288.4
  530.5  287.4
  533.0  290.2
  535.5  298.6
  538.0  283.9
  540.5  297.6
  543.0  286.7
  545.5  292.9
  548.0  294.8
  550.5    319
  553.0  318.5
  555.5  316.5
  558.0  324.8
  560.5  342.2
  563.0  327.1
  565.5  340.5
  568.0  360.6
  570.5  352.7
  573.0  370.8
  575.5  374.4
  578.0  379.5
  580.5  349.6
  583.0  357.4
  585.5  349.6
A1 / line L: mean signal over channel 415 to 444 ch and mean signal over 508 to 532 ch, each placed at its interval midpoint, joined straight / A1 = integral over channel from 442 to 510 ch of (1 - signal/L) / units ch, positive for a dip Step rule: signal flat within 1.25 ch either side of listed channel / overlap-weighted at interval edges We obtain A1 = -4.1 ch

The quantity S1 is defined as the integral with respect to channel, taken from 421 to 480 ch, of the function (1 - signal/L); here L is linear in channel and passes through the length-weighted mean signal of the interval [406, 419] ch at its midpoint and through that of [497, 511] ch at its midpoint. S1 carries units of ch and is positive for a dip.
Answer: 5.21 ch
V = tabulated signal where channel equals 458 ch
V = 292.9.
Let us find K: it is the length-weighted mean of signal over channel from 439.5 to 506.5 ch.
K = 276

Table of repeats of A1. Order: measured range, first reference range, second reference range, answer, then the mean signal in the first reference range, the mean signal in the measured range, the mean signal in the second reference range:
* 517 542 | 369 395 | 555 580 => 3.2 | 275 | 292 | 350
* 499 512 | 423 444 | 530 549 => -0.7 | 227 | 286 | 292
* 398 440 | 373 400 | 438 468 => 2.4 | 277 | 255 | 263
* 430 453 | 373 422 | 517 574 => 4.6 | 276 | 229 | 311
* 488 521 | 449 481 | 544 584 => 1.7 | 275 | 284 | 338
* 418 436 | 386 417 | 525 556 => 2.4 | 279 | 244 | 296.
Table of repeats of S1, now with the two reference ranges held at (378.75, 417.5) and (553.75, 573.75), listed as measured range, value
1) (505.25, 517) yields 1.5 ch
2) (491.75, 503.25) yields 1.0 ch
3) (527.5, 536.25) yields 1.0 ch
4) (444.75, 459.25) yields 1.2 ch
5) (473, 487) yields 1.2 ch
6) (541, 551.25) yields 1.1 ch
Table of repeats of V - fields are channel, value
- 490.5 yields 270.8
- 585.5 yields 349.6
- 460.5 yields 286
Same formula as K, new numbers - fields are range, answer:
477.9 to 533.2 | 286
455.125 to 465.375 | 282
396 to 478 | 262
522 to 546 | 291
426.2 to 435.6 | 222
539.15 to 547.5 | 293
